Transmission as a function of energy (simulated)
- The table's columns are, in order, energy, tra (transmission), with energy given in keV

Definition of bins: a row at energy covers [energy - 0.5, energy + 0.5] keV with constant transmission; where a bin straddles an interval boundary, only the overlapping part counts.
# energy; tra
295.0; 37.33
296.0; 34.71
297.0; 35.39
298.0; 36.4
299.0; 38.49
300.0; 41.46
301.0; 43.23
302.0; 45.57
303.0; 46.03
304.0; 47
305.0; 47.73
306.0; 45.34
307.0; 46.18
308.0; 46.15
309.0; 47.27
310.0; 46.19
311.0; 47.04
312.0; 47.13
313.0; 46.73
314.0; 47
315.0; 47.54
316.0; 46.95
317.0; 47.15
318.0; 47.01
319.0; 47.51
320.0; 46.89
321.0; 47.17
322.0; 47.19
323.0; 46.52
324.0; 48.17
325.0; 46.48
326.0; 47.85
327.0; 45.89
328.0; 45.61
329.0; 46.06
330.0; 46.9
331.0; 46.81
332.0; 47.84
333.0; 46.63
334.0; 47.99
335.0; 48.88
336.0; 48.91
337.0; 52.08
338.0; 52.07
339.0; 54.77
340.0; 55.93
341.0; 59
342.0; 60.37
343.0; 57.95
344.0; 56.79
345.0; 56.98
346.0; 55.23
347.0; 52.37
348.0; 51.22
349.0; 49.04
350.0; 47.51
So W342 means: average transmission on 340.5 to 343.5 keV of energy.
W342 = 59.1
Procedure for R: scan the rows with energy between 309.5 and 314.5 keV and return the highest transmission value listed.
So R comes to 47.13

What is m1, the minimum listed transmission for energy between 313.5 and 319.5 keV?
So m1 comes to 46.95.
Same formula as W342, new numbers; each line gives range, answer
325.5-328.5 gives 46.4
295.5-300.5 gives 37.3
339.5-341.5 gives 57.5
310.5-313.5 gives 47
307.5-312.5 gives 46.8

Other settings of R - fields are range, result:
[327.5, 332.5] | 47.84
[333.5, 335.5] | 48.88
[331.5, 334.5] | 47.99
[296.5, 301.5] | 43.23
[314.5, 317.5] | 47.54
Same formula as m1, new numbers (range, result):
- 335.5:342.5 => 48.91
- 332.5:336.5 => 46.63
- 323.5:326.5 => 46.48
